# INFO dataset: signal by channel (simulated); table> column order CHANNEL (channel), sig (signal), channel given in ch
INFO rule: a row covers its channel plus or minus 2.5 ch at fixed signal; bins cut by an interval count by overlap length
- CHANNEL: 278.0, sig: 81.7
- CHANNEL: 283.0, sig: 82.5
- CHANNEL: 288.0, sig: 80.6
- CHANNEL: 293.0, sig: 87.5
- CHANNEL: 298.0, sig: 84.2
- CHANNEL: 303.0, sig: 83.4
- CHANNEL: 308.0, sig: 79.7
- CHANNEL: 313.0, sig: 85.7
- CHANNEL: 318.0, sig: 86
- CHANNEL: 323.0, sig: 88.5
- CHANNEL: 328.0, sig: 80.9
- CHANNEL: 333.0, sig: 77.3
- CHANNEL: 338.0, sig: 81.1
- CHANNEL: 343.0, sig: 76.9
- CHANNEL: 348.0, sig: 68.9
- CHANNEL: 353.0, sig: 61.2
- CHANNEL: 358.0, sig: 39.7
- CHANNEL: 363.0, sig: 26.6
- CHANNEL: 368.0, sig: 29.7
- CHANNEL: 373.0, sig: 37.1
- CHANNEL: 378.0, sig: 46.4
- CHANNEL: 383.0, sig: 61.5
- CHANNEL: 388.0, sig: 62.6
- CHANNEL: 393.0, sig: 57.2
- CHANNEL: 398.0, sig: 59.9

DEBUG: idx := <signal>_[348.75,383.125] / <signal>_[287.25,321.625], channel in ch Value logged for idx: 0.5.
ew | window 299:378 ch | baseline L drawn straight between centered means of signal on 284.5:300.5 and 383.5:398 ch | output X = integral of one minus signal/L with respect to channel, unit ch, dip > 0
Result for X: 8.0 ch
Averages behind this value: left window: 84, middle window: 66.5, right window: 60.1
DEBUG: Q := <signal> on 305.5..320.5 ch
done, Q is 83.8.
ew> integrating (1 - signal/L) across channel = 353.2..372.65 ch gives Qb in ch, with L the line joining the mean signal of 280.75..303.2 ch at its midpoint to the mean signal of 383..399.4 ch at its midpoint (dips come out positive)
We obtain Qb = 9.0 ch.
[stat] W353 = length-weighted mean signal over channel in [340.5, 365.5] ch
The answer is 54.7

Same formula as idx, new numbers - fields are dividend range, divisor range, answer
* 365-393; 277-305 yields 0.58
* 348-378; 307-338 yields 0.51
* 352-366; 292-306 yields 0.47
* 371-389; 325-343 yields 0.65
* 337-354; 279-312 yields 0.87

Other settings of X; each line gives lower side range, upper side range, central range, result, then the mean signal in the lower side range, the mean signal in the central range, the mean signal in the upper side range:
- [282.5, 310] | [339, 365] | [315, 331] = -3.3 ch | 83.1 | 84.9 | 56.7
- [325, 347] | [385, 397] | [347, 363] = 4.8 ch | 78.6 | 50.8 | 60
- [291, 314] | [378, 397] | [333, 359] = 1.1 ch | 83.9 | 68.2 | 58.5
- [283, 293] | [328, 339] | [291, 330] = -1.6 ch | 82.8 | 84.5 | 79.3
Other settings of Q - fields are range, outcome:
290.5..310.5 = 83.7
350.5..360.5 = 50.5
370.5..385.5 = 48.3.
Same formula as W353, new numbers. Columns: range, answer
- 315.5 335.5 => 83.2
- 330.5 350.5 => 76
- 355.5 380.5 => 35.9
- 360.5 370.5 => 28.1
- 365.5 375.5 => 33.4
